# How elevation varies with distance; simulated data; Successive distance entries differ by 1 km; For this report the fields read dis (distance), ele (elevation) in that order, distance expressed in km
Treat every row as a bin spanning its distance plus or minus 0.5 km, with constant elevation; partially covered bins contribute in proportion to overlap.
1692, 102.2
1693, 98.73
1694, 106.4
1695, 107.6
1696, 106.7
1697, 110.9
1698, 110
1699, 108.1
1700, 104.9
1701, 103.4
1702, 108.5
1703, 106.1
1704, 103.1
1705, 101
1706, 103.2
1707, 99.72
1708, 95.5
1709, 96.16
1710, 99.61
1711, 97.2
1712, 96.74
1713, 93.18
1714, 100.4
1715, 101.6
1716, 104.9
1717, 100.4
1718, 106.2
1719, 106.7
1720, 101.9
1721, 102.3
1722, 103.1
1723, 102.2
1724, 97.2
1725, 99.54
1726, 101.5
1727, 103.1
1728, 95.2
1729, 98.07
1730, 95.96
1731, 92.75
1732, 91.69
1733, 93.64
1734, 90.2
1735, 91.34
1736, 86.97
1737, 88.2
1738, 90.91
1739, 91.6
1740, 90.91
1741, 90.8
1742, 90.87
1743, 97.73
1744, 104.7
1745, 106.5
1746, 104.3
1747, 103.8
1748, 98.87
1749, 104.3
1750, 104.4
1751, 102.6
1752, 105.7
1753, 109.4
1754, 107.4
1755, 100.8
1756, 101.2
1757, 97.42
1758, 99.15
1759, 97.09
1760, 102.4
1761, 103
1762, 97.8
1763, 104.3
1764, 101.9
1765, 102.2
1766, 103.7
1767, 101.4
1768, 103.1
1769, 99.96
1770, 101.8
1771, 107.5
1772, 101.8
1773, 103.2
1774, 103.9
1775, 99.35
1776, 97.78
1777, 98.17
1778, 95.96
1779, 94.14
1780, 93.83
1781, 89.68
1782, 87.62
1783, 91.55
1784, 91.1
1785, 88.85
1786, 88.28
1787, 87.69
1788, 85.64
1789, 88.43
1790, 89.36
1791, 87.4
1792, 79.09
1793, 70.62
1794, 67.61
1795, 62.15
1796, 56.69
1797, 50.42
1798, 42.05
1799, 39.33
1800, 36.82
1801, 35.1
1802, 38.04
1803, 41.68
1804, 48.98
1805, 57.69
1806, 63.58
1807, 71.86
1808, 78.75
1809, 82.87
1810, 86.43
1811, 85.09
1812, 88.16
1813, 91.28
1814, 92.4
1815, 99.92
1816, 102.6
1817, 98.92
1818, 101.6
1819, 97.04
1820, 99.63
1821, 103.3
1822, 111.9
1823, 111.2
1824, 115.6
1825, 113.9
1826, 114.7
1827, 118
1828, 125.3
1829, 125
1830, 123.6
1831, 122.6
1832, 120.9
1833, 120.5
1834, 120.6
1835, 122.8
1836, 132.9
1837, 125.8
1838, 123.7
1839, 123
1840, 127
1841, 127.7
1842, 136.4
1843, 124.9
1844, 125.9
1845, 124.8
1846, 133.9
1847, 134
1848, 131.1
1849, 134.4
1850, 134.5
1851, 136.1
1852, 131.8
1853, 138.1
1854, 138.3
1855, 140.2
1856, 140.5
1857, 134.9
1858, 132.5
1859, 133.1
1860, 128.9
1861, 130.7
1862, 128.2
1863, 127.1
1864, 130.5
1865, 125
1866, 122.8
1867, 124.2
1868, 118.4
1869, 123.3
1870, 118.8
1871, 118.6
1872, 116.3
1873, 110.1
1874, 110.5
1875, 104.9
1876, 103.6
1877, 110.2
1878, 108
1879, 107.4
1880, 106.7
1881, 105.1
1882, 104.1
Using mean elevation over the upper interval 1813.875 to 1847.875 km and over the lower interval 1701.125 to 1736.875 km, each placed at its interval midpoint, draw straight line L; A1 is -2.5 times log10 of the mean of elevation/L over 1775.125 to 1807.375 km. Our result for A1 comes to 0.46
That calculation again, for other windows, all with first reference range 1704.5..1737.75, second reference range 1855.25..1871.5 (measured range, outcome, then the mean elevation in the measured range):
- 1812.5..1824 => 0.17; 102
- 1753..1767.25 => 0.05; 102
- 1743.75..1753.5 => -0.01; 104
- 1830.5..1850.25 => -0.04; 127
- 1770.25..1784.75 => 0.14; 96.8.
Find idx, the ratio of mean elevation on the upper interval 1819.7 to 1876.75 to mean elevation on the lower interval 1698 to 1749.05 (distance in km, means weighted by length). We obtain 1.25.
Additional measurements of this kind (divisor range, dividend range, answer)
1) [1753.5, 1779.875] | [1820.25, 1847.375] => 1.21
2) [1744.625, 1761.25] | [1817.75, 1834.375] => 1.11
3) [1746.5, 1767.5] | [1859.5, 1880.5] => 1.15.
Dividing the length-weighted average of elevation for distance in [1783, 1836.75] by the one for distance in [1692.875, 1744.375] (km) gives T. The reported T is 0.89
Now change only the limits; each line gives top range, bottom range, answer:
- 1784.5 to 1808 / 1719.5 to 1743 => 0.68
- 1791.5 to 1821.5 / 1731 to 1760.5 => 0.74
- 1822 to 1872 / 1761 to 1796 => 1.36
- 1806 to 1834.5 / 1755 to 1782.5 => 1.04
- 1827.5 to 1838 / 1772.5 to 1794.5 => 1.38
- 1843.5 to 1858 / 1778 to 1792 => 1.50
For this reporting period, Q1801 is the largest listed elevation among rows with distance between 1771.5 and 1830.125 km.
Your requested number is 125.3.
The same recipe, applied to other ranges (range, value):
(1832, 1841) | 132.9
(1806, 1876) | 140.5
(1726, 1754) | 109.4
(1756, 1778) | 107.5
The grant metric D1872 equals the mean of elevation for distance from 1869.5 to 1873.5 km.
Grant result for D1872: 116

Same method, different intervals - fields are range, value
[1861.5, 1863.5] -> 128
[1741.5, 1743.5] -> 94.3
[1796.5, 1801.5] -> 40.7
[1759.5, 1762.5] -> 101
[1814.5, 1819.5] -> 100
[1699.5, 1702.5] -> 106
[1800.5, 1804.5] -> 40.9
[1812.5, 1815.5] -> 94.5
